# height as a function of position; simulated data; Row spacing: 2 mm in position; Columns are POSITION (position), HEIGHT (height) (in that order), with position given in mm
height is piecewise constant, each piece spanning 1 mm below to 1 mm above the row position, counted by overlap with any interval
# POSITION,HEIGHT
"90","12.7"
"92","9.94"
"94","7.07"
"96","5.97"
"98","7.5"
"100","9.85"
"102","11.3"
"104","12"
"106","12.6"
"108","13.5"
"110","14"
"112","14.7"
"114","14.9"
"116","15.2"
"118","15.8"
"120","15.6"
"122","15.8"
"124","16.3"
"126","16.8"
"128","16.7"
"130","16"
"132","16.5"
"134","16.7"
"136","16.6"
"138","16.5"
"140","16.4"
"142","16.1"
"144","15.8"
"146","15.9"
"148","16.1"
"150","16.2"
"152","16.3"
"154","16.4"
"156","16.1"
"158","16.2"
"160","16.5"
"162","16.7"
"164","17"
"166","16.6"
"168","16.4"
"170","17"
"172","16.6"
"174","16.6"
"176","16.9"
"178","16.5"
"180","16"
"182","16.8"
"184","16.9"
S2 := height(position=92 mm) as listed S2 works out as 9.94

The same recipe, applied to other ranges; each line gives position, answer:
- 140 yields 16.4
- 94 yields 7.07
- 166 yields 16.6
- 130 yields 16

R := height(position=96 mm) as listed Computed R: 5.97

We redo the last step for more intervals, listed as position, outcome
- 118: 15.8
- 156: 16.1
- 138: 16.5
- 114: 14.9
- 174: 16.6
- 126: 16.8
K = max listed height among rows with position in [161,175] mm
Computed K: 17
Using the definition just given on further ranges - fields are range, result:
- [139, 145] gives 16.4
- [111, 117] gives 15.2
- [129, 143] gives 16.7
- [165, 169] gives 16.6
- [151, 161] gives 16.5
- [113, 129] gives 16.8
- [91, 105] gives 12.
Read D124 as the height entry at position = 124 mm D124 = 16.3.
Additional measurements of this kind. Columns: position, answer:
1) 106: 12.6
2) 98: 7.5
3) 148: 16.1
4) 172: 16.6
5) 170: 17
